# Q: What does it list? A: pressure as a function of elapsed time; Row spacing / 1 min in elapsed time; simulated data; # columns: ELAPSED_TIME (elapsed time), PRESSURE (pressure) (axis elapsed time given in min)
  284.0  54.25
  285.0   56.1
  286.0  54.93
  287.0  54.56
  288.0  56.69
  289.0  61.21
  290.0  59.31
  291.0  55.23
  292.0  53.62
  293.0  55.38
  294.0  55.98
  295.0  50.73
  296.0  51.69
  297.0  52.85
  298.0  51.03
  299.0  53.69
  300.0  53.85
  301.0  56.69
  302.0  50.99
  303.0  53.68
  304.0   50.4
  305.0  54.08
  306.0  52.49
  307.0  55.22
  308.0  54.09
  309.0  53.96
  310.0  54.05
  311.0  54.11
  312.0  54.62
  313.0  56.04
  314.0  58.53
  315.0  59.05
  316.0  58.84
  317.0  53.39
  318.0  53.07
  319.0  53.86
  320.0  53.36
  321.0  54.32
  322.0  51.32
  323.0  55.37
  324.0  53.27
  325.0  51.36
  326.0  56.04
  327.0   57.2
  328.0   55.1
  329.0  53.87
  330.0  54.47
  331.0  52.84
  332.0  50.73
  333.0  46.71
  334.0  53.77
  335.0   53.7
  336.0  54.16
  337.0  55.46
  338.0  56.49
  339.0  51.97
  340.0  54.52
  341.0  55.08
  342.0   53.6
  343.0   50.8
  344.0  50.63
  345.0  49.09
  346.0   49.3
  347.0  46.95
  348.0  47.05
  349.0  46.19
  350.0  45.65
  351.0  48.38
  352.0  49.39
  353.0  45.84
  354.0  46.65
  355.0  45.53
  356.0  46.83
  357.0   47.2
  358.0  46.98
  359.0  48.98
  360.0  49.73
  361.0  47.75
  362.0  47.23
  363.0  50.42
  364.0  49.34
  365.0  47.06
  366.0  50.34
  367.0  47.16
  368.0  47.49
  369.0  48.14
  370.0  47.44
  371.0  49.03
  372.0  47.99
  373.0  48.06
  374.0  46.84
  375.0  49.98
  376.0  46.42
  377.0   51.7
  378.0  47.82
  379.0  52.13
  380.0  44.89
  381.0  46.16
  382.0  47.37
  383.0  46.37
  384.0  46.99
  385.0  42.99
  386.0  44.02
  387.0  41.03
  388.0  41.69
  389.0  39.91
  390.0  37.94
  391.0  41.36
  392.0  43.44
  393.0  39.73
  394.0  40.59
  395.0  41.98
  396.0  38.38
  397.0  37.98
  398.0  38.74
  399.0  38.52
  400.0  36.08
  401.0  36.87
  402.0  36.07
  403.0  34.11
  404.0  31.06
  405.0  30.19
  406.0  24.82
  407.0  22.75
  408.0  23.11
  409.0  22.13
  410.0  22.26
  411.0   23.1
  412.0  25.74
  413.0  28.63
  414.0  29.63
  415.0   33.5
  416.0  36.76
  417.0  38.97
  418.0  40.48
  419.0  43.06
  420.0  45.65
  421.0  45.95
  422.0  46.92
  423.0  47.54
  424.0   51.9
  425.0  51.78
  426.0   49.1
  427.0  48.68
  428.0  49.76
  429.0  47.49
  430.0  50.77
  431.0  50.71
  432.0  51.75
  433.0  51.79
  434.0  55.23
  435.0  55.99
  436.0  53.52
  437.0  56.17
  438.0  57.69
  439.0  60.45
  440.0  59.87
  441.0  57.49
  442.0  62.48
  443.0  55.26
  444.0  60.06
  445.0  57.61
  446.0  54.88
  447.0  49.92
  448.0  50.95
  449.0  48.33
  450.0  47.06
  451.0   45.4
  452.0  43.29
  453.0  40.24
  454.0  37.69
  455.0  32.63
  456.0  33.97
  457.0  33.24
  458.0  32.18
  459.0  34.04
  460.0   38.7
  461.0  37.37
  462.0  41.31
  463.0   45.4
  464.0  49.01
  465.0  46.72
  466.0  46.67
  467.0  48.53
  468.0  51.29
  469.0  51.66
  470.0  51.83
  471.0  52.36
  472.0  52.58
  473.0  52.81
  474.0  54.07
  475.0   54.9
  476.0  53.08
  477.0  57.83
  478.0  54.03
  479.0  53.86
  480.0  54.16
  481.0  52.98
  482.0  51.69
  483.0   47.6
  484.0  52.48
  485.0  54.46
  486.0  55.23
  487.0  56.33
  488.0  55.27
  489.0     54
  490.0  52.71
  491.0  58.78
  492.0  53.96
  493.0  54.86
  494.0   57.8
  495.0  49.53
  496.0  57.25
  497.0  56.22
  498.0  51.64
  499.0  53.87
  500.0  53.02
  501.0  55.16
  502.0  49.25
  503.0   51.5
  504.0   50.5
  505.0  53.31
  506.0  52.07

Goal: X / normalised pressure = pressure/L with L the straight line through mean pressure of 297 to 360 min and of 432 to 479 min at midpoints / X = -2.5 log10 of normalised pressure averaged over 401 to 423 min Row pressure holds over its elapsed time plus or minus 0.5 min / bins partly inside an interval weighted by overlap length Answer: 0.46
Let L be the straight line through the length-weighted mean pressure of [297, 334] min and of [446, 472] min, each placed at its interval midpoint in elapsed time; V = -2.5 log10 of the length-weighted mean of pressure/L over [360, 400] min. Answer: 0.10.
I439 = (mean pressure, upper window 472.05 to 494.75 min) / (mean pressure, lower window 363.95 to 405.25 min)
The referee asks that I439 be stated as 1.25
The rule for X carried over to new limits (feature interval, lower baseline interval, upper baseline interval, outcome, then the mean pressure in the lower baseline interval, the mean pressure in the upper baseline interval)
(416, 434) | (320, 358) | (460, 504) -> 0.09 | 51.2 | 52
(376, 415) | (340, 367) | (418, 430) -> 0.27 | 48.6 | 47.8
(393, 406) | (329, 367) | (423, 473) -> 0.33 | 49.9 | 48.9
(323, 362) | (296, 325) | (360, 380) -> 0.01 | 54.1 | 48.5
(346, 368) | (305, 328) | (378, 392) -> 0.02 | 54.7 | 44.2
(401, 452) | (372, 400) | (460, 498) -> 0.08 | 43.8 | 52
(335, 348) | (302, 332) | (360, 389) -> -0.02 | 54.3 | 47.2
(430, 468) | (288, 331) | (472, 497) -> 0.13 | 54.5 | 54.2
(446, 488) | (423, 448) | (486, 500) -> 0.14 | 54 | 54.7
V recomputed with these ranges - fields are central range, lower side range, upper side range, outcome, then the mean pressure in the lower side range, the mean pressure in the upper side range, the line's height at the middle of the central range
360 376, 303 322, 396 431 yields -0.07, 54.5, 37.6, 45.2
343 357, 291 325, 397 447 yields 0.06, 54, 43.5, 50.2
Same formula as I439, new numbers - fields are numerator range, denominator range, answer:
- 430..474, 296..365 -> 0.94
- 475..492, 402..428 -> 1.49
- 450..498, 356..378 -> 1.01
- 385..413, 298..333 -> 0.64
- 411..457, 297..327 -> 0.87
